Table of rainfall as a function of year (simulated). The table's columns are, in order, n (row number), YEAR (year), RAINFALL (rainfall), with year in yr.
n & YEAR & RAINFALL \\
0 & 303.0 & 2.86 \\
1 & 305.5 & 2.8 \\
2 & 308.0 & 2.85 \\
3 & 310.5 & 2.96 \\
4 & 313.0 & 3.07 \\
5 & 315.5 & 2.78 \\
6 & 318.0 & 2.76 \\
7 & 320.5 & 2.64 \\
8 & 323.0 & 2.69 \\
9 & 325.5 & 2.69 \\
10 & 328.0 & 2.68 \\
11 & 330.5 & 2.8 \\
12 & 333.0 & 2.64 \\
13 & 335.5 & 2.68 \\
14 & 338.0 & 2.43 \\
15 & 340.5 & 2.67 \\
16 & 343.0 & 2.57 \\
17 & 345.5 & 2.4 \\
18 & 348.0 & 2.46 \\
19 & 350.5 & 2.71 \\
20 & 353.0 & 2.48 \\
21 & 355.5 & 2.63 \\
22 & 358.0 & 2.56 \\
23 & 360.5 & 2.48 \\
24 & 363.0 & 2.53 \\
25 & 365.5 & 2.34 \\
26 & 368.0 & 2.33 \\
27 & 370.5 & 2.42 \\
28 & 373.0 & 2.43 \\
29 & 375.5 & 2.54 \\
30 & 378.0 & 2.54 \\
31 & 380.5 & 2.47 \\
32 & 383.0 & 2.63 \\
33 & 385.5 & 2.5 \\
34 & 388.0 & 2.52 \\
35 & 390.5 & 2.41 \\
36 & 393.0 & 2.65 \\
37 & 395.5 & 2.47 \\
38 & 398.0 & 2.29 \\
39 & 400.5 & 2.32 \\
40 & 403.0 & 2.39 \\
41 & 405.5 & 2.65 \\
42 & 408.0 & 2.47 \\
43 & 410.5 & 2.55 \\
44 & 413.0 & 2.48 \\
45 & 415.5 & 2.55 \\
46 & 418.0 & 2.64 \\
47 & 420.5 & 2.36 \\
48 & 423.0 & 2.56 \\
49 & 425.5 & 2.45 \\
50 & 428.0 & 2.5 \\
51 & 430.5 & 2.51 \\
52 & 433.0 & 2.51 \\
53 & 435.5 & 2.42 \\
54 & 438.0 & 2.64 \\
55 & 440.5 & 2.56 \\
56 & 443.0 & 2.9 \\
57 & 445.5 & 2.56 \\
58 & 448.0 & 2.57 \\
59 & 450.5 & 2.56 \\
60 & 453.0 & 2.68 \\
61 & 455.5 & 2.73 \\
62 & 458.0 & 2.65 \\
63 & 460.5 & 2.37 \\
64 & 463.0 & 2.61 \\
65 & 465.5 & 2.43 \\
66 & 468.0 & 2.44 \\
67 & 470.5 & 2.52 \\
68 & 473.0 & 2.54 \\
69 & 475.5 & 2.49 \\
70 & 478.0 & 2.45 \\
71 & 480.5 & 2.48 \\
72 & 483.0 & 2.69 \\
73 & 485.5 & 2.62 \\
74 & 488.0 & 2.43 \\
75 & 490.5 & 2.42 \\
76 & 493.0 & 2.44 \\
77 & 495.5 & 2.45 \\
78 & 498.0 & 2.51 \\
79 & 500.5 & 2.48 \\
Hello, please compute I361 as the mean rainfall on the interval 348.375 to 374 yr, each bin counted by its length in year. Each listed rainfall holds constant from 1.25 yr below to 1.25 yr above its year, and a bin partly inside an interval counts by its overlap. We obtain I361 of 2.49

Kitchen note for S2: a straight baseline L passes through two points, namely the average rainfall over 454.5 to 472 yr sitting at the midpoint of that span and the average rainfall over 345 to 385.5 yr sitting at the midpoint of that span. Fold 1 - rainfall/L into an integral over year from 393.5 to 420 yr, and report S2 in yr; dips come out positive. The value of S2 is 0.3 yr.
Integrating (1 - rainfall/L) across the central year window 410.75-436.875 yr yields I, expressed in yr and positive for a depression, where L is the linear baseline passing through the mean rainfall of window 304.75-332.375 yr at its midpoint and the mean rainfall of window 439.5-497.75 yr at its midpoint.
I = 1.18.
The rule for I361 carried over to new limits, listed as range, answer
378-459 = 2.54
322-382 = 2.55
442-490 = 2.56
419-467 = 2.56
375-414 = 2.49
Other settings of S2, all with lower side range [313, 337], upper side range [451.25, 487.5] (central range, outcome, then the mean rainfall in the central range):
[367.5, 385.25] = 1.2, 2.49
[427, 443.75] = 0.1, 2.57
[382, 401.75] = 1.3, 2.47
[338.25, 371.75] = 2.3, 2.5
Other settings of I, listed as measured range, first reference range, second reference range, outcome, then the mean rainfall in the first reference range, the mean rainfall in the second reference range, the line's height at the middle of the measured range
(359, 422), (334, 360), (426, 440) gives 1.41 yr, 2.56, 2.51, 2.54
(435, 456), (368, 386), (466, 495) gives -1.11 yr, 2.49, 2.5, 2.5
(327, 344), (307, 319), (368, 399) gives 0.74 yr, 2.89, 2.48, 2.76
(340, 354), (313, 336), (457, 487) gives 0.79 yr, 2.73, 2.52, 2.7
